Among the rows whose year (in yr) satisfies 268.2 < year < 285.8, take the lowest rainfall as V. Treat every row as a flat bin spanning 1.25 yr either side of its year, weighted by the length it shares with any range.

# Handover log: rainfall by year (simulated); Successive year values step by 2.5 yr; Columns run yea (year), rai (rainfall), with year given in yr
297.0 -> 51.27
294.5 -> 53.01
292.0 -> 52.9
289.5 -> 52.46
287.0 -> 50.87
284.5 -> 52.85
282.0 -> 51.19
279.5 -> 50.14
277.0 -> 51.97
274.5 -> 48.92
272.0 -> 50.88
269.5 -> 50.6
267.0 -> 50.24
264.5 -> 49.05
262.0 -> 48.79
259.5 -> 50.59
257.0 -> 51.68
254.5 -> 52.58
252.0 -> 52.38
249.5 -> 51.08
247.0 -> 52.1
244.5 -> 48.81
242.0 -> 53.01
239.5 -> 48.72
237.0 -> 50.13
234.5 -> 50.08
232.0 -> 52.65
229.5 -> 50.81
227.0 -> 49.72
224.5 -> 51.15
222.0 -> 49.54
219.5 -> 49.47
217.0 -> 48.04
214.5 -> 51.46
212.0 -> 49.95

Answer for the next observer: 48.92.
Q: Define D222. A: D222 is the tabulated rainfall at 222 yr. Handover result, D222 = 49.54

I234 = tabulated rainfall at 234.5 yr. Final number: 50.08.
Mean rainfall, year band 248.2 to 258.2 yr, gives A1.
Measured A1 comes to 51.9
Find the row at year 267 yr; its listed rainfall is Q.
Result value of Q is 50.24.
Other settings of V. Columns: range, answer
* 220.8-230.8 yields 49.54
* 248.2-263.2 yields 48.79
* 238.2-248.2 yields 48.72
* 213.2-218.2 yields 48.04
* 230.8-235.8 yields 50.08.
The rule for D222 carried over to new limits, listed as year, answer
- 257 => 51.68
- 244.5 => 48.81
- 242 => 53.01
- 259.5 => 50.59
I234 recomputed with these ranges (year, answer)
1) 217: 48.04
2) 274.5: 48.92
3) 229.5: 50.81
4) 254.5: 52.58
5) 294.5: 53.01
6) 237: 50.13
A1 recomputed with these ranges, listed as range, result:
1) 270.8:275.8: 49.9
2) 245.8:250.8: 51.6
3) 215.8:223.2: 49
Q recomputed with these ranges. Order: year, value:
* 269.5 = 50.6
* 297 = 51.27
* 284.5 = 52.85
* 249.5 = 51.08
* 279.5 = 50.14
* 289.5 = 52.46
